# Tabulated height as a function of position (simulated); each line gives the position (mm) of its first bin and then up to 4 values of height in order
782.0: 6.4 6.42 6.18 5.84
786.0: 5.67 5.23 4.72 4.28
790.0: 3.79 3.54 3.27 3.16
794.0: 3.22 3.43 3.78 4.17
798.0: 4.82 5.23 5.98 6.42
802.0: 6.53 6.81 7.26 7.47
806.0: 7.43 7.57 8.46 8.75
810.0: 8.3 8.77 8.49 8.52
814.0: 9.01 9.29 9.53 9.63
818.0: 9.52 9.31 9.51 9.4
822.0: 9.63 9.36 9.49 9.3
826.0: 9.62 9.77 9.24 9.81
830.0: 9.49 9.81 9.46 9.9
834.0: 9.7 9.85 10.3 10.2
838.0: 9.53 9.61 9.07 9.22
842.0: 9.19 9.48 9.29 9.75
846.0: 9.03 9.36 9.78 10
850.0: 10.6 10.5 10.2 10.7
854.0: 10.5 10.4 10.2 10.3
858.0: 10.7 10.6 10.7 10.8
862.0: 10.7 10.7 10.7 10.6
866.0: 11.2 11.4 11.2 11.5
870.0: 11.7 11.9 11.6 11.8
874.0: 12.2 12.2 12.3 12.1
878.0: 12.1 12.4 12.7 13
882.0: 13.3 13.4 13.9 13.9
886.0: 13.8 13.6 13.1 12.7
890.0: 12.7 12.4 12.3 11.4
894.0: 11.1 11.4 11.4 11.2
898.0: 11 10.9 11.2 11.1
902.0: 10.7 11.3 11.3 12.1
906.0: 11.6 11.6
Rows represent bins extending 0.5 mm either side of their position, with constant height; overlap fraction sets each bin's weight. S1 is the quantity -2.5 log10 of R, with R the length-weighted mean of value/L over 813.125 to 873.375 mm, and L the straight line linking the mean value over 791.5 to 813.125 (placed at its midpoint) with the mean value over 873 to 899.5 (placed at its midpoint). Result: -0.11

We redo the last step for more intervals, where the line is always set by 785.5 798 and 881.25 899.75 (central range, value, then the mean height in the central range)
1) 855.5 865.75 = -0.08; 10.6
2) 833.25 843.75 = -0.20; 9.61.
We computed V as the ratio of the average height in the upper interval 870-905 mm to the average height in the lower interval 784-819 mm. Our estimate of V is 1.88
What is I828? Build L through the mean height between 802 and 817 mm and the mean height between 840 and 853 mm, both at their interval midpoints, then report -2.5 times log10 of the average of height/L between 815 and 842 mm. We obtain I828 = -0.07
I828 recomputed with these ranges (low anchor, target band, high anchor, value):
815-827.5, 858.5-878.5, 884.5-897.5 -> 0.01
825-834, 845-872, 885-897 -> 0.03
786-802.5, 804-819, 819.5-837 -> -0.21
